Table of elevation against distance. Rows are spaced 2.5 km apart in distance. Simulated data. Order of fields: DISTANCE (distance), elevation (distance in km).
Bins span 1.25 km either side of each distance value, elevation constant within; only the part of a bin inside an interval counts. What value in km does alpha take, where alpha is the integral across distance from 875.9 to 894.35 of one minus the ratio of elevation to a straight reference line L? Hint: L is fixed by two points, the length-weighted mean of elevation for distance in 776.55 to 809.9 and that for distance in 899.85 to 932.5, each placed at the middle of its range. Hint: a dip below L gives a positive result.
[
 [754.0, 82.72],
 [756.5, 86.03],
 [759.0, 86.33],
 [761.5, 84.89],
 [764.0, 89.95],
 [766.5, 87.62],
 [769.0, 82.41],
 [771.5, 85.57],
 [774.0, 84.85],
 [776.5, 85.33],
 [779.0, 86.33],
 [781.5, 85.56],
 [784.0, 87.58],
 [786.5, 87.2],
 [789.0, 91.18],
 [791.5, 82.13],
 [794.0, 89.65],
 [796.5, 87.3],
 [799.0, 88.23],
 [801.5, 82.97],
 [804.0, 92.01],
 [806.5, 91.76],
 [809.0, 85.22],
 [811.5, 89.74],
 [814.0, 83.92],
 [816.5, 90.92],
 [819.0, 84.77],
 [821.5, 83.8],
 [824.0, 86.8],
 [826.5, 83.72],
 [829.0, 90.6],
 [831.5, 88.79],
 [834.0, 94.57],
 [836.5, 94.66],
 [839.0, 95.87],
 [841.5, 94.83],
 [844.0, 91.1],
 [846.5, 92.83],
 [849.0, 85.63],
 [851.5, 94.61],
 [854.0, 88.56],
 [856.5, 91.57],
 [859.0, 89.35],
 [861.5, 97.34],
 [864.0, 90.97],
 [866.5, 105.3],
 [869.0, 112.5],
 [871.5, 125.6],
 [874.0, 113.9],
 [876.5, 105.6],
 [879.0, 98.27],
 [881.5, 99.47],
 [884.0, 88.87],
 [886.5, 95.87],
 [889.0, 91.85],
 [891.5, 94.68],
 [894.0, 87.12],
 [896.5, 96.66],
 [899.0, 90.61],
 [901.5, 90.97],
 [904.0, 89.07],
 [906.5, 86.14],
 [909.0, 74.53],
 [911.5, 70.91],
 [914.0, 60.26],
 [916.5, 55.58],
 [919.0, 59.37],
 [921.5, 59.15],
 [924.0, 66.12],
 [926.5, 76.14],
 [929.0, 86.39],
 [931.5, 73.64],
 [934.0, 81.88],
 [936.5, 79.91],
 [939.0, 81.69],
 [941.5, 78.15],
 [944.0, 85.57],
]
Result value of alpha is -4.4 km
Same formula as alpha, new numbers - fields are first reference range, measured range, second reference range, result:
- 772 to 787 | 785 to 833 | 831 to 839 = 1.4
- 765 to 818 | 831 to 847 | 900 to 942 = -2.1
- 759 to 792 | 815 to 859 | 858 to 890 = 2.5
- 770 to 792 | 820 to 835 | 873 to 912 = 0.2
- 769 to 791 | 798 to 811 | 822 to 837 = -0.1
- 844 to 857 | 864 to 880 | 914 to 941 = -4.4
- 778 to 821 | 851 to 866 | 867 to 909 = 0.2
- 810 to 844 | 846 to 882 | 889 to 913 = -4.7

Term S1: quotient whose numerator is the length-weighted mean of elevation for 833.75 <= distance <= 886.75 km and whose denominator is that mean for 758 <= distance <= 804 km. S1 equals 1.13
